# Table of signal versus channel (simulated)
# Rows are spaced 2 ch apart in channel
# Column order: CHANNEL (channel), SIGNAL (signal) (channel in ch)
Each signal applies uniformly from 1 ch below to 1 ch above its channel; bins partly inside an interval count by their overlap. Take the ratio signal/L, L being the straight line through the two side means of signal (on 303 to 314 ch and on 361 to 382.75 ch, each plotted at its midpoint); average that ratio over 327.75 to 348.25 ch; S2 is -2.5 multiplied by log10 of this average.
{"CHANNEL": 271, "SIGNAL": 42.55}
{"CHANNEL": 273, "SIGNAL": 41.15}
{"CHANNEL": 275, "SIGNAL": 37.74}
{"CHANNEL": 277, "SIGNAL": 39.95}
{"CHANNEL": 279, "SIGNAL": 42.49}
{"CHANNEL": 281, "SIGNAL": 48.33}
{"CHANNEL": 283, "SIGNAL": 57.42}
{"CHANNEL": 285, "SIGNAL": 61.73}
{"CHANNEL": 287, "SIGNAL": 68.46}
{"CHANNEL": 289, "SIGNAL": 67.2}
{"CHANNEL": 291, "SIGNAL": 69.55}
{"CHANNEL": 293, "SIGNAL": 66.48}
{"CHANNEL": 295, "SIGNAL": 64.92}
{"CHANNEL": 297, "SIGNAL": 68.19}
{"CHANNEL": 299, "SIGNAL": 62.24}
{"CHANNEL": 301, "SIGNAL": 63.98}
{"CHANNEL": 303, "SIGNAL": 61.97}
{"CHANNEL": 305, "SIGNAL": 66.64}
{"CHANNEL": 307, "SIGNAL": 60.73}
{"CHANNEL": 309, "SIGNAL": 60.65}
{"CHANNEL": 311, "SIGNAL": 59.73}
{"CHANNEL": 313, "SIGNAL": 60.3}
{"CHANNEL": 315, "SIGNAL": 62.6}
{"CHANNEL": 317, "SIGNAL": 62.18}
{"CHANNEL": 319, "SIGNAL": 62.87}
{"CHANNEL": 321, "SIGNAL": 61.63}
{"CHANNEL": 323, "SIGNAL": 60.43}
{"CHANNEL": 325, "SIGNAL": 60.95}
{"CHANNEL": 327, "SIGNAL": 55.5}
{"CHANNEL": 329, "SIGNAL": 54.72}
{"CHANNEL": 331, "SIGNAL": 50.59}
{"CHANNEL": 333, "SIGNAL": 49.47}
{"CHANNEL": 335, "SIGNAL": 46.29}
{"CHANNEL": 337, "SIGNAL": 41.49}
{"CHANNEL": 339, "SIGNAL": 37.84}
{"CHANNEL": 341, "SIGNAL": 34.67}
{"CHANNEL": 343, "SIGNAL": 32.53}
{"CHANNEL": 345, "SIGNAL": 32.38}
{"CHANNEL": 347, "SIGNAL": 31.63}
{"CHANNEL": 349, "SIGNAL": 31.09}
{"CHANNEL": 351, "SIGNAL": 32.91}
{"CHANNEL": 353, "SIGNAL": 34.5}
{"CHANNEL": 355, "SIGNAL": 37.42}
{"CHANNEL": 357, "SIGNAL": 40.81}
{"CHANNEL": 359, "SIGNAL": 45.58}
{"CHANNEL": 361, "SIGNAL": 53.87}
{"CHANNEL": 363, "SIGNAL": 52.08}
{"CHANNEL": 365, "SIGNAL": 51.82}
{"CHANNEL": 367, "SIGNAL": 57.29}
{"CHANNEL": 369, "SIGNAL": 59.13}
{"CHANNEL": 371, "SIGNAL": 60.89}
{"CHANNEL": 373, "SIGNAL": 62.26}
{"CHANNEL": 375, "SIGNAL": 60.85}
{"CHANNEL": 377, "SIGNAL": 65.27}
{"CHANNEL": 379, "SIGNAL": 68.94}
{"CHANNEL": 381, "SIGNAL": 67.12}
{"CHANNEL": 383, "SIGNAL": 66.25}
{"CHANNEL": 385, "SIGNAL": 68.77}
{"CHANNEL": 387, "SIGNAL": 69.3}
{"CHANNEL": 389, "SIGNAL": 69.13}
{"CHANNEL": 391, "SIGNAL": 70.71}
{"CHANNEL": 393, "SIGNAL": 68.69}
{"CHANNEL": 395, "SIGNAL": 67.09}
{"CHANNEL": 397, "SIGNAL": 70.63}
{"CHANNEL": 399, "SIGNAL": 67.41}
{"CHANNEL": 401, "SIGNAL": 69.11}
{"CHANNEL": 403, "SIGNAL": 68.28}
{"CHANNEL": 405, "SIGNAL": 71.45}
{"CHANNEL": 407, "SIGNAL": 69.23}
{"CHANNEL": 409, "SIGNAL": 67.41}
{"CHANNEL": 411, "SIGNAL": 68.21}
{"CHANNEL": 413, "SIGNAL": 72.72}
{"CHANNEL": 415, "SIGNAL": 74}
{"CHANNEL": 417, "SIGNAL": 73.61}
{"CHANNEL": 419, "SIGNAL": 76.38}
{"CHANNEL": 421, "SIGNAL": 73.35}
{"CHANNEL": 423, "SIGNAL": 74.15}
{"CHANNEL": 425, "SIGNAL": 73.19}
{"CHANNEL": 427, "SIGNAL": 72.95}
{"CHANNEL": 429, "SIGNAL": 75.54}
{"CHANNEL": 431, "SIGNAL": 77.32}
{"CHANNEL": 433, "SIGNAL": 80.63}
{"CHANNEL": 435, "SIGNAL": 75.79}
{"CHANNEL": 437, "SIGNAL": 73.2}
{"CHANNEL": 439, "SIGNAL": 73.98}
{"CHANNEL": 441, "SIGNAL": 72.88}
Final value 0.43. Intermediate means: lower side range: 61.6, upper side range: 60.5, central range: 41.2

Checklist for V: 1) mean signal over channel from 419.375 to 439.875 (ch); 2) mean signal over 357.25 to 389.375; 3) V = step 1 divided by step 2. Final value 1.2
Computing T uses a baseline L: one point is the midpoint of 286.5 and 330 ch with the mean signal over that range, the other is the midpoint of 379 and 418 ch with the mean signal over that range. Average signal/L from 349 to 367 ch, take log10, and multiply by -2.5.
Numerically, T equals 0.46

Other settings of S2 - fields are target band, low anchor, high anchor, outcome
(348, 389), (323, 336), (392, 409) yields 0.144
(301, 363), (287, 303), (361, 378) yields 0.248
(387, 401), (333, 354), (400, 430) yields -0.127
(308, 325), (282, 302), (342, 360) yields -0.166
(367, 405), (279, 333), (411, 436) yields 0.061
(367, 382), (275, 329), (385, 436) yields 0.081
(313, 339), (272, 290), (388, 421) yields 0.058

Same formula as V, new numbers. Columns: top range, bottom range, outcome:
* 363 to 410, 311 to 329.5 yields 1.09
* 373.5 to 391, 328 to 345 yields 1.57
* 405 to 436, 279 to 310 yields 1.18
